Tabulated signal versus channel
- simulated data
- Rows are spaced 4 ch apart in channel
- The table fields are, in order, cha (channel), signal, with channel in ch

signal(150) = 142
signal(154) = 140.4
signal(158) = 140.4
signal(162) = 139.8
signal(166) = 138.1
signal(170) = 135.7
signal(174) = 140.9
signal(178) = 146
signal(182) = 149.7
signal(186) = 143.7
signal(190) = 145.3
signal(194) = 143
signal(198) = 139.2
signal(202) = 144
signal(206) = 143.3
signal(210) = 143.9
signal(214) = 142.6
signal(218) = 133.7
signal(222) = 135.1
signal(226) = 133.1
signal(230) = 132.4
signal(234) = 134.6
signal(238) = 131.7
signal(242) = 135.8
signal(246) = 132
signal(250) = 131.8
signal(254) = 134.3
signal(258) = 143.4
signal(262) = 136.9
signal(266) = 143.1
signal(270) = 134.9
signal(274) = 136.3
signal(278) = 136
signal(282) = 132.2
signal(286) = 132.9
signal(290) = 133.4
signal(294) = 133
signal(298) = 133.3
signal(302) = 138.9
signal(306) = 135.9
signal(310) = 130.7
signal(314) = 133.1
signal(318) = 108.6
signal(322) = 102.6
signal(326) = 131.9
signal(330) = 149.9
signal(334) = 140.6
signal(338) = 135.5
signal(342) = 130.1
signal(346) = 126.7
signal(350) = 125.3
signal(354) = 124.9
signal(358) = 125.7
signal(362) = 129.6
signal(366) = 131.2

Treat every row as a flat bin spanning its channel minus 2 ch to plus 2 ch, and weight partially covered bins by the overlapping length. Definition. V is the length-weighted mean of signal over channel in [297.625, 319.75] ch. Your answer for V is 130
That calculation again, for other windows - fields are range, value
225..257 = 134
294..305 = 136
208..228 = 138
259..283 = 137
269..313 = 134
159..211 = 142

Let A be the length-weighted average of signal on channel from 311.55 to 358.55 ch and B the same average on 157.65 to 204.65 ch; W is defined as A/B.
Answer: 0.9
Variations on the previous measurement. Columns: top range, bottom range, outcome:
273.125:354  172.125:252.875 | 0.94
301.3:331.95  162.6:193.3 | 0.90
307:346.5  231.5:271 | 0.95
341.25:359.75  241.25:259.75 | 0.93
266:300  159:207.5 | 0.95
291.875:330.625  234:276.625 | 0.95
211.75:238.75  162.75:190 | 0.95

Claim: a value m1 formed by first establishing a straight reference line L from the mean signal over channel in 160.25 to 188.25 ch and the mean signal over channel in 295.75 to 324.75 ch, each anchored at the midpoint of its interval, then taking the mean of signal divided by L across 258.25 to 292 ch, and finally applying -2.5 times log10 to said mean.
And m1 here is -0.05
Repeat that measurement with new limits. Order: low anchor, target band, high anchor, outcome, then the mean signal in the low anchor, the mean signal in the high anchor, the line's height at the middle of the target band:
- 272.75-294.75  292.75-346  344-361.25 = -0.01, 134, 126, 130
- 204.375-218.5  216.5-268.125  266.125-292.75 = 0.03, 142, 135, 139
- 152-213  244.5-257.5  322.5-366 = 0.03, 142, 131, 137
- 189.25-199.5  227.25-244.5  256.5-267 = 0.06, 142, 141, 141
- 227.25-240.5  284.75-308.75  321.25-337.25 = -0.01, 133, 134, 134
